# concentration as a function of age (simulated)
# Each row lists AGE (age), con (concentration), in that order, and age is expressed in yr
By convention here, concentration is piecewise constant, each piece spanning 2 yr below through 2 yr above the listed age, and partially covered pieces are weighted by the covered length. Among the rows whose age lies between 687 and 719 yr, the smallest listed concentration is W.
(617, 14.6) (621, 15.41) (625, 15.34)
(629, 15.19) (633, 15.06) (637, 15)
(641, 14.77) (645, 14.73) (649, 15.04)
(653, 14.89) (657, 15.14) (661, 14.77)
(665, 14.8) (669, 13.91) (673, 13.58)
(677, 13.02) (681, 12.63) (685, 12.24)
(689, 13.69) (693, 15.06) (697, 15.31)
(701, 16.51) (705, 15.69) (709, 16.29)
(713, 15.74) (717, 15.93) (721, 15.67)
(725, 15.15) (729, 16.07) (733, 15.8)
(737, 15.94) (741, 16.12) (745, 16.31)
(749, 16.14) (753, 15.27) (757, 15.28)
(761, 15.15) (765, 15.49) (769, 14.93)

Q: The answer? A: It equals 13.69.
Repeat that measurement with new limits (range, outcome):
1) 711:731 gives 15.15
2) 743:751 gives 16.14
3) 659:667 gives 14.77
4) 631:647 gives 14.73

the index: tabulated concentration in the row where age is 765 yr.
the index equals 15.49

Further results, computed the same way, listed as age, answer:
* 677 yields 13.02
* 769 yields 14.93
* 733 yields 15.8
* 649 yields 15.04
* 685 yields 12.24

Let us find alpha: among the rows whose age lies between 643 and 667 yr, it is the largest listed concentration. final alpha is 15.14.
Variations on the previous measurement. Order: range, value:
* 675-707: 16.51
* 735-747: 16.31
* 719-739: 16.07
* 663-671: 14.8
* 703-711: 16.29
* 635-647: 15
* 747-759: 16.14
